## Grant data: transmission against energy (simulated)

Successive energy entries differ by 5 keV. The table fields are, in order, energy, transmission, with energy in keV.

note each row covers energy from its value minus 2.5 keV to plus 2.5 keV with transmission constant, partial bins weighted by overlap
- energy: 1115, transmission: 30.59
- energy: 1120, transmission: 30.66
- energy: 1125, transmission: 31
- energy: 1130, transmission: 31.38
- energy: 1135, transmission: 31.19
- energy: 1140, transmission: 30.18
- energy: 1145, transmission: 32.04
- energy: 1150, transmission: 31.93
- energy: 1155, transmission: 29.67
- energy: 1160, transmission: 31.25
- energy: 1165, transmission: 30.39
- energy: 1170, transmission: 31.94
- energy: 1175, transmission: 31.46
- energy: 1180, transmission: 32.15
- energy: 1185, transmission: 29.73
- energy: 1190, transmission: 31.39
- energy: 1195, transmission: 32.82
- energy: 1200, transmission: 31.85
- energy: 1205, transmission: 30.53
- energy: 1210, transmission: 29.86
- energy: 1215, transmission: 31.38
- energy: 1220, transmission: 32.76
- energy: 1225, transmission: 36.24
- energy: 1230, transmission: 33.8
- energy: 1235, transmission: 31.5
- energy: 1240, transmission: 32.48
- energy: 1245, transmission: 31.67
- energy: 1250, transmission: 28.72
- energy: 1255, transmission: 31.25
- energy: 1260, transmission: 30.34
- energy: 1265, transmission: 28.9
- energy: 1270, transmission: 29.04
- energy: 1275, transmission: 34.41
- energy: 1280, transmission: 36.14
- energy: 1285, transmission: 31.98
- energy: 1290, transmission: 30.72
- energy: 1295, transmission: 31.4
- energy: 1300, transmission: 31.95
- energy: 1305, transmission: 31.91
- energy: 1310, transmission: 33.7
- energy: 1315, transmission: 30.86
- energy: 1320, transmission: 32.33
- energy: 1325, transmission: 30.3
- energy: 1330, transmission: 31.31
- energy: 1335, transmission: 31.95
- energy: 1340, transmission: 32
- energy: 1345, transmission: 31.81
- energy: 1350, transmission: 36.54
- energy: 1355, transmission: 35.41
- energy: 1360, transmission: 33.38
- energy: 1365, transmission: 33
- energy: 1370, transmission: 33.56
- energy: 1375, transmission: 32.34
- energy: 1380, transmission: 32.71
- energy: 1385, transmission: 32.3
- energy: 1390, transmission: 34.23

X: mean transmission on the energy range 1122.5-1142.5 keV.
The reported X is 30.9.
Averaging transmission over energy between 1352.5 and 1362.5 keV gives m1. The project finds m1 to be 34.4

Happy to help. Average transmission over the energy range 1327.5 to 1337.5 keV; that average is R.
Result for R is 31.6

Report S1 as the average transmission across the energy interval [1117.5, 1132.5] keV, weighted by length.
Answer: 31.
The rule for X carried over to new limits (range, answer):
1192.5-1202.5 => 32.3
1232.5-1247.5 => 31.9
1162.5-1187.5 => 31.1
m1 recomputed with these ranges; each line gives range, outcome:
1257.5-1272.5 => 29.4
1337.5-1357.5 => 33.9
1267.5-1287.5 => 32.9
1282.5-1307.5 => 31.6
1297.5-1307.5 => 31.9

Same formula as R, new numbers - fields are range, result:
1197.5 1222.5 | 31.3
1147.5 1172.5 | 31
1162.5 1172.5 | 31.2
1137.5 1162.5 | 31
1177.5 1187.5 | 30.9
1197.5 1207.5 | 31.2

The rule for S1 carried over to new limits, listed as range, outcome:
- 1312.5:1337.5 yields 31.4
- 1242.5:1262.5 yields 30.5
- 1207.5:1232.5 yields 32.8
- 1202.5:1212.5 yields 30.2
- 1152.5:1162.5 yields 30.5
